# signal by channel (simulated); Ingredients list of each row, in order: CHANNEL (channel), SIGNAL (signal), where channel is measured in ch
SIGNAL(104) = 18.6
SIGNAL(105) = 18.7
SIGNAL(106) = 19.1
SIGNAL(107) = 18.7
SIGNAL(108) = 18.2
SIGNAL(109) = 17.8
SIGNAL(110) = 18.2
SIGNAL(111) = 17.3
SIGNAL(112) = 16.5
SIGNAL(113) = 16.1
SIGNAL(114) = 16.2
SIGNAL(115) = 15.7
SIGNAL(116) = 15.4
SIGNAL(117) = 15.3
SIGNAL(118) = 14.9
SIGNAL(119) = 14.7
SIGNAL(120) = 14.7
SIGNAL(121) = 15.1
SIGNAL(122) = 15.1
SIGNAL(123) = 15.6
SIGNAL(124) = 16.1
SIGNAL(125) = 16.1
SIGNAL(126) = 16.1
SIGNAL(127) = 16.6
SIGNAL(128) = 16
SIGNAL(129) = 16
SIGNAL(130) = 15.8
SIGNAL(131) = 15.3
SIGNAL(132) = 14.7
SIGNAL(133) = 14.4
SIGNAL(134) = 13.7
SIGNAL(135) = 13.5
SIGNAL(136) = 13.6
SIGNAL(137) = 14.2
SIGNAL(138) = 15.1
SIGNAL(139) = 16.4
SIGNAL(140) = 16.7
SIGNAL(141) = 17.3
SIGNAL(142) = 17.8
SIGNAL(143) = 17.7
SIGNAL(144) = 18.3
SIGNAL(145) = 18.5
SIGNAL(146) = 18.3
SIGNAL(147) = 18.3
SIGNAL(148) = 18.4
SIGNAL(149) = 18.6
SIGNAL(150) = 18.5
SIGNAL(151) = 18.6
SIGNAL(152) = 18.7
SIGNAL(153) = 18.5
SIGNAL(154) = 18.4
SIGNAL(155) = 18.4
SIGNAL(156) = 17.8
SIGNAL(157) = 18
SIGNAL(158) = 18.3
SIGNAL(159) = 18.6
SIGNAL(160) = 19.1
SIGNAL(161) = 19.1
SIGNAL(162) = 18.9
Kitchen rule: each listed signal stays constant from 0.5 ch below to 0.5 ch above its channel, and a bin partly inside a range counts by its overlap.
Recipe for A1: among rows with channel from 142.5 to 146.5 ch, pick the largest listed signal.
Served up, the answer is 18.5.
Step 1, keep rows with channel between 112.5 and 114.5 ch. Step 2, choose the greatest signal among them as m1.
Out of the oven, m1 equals 16.2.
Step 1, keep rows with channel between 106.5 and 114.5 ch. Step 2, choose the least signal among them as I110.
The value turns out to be 16.1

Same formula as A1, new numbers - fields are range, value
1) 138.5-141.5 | 17.3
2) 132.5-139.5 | 16.4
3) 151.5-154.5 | 18.7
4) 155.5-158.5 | 18.3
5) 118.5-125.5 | 16.1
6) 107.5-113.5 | 18.2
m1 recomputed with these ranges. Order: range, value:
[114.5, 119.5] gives 15.7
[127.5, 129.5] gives 16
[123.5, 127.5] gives 16.6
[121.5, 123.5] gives 15.6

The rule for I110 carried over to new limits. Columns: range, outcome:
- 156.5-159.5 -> 18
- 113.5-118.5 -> 14.9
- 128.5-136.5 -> 13.5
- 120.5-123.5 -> 15.1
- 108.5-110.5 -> 17.8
